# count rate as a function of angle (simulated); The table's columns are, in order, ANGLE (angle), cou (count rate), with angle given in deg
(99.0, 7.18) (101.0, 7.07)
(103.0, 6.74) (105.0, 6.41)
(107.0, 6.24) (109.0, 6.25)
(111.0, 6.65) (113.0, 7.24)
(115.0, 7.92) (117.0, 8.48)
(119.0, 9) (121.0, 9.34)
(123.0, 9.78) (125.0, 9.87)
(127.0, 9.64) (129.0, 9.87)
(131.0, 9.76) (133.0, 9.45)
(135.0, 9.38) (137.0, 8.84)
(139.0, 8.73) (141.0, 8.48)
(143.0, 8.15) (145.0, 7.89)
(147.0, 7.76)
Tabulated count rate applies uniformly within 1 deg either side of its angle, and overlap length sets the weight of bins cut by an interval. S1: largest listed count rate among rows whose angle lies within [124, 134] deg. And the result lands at 9.87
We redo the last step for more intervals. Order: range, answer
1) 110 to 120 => 9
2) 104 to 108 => 6.41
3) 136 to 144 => 8.84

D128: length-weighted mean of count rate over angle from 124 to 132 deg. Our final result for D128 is 9.78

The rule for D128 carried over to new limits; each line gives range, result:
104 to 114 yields 6.56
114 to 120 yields 8.47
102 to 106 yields 6.58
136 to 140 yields 8.79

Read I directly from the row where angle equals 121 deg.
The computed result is 9.34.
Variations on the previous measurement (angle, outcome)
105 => 6.41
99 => 7.18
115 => 7.92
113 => 7.24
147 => 7.76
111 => 6.65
